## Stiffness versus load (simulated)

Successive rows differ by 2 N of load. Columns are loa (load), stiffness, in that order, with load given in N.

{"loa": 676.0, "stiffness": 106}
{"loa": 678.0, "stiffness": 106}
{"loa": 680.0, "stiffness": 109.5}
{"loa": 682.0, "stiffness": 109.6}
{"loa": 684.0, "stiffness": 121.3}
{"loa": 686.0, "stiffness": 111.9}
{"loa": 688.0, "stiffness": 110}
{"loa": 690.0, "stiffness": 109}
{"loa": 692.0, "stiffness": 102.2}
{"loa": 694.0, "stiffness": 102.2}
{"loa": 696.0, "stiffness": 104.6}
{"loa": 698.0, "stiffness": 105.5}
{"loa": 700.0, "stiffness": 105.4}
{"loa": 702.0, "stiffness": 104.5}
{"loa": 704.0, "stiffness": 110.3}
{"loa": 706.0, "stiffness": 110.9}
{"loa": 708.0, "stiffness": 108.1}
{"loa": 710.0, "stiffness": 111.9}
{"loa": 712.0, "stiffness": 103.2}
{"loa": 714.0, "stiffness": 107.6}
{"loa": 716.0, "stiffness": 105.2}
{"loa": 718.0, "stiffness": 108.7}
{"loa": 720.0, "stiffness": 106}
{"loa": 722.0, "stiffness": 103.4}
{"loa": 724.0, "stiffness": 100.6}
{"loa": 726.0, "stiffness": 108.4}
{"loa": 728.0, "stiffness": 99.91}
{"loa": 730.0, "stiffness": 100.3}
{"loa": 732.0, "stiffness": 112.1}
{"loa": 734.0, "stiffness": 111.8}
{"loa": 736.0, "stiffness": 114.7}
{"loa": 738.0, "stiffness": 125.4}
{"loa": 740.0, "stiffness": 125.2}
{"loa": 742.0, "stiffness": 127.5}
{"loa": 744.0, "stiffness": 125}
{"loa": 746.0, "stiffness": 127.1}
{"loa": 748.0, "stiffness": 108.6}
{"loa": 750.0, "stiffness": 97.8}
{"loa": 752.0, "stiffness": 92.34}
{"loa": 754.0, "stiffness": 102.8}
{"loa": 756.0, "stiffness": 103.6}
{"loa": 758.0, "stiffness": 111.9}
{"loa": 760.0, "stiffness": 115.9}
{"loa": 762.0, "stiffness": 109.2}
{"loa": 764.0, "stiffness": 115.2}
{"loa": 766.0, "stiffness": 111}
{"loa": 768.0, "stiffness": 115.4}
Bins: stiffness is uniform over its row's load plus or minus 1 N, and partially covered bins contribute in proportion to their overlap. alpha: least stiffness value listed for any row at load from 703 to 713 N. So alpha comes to 103.2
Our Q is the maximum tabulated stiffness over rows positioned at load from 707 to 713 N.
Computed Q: 111.9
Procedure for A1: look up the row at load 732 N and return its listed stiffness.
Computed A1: 112.1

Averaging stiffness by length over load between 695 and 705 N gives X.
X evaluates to 106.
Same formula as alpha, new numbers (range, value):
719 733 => 99.91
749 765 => 92.34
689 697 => 102.2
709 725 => 100.6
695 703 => 104.5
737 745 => 125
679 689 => 109.5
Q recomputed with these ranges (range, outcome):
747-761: 115.9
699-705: 110.3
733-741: 125.4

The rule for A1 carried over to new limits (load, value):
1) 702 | 104.5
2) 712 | 103.2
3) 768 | 115.4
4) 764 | 115.2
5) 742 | 127.5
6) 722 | 103.4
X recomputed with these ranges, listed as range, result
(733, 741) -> 119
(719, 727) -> 105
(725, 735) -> 107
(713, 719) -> 107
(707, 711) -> 110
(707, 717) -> 107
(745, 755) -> 106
